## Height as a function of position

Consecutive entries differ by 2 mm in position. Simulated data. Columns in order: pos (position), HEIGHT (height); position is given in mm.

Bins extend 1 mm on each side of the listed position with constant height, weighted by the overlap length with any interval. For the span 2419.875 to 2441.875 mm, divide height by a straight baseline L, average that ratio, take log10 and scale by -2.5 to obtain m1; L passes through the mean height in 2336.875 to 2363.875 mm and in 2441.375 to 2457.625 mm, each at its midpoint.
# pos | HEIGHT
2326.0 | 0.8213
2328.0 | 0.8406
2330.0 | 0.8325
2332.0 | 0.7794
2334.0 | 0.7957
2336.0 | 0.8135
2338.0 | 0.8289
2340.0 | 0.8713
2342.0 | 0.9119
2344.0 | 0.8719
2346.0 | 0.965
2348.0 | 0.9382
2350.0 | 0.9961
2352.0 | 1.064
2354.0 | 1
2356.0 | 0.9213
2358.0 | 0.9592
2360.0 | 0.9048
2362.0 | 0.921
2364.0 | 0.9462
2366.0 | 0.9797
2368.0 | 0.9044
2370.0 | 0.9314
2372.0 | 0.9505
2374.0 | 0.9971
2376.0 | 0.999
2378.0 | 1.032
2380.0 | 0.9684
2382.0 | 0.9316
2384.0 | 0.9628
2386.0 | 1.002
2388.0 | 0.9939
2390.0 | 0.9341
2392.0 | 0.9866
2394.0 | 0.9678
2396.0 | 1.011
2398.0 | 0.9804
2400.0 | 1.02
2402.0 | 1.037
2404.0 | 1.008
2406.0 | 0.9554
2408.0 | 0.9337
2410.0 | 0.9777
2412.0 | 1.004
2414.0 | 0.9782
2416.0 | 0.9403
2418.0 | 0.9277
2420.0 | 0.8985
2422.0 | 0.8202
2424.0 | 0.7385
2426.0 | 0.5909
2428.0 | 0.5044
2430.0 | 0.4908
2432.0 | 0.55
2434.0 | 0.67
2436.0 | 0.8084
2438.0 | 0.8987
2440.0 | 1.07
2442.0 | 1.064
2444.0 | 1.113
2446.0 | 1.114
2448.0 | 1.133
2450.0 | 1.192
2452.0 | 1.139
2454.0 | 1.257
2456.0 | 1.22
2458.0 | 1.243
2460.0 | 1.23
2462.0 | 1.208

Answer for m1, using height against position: 0.45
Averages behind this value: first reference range 0.935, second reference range 1.16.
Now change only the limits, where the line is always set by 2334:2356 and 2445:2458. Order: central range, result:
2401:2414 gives 0.09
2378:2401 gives 0.05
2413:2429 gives 0.35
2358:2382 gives 0.03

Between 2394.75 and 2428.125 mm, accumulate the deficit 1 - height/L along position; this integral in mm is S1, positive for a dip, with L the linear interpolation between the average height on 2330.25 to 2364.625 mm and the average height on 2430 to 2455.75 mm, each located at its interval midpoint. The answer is 1.7 mm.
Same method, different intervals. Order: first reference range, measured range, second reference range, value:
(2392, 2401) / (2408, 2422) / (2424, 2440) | -1.94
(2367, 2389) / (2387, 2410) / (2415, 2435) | -3.43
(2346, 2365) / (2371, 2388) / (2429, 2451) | -0.57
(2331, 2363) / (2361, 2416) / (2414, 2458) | -3.59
